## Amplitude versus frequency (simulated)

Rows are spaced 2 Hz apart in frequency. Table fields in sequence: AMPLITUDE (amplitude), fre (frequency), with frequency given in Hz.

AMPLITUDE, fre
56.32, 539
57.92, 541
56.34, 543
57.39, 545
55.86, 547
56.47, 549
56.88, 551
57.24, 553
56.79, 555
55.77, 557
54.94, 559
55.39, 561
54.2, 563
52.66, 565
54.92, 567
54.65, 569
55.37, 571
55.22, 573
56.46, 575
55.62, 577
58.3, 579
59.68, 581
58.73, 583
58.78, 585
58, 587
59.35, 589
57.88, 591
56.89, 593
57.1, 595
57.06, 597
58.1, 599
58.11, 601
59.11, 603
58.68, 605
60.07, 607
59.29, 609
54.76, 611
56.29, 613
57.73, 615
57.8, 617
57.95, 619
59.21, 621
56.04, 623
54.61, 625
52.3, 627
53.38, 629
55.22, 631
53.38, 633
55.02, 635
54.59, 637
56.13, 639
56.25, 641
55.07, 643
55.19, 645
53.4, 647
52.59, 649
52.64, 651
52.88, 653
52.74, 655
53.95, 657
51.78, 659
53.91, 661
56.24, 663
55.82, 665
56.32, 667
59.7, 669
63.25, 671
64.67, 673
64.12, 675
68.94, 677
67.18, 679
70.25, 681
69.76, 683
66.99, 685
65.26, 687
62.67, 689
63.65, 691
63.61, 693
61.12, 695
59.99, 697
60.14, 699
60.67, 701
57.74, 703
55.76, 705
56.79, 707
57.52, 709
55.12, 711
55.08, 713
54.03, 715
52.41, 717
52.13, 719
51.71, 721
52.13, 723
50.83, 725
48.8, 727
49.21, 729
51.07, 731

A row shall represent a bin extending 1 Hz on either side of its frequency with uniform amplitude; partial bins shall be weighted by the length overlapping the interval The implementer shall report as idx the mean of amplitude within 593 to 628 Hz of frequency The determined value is 57.3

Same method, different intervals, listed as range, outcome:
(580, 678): 57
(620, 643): 55.1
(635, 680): 57.1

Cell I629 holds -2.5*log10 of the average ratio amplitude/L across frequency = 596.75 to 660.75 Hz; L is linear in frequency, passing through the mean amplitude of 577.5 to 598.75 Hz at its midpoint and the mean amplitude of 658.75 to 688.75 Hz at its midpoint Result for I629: 0.09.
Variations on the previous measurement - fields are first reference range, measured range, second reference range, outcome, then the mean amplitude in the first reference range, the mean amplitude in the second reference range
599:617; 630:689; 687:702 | 0.035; 58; 61.9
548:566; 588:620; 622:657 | -0.060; 55.6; 54.2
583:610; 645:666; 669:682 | 0.191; 58.4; 65.9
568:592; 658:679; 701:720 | -0.071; 57.3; 55.5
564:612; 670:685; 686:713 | -0.130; 57.3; 59.8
